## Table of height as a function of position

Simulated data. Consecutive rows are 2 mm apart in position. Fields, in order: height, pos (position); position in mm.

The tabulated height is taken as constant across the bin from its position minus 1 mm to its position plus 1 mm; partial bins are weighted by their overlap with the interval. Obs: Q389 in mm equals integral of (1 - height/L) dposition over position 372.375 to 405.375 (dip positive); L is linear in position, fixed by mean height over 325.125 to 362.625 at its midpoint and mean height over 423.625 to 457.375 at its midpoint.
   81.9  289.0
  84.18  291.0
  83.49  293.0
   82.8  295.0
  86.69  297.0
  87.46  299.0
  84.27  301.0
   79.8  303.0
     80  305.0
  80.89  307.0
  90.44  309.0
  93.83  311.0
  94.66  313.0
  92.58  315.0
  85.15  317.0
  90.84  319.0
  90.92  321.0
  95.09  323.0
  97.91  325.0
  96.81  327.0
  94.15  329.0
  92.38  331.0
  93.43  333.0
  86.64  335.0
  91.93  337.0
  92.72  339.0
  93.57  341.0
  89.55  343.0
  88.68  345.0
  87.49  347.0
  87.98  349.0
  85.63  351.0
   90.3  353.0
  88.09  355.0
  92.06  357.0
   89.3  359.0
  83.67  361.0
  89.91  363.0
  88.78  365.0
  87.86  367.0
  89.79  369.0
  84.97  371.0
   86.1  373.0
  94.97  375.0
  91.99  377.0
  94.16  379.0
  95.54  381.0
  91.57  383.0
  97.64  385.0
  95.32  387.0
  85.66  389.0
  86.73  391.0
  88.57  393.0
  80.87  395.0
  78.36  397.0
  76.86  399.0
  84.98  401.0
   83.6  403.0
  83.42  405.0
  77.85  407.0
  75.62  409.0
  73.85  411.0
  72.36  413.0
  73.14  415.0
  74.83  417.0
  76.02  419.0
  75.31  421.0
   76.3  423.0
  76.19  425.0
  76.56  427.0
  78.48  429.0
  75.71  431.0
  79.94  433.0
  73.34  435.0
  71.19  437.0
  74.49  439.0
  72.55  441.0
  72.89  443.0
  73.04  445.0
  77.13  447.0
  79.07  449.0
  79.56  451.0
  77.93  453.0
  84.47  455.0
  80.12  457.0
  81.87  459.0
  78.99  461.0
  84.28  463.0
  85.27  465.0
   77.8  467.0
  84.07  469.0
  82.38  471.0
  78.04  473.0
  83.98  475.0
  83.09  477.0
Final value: -1.62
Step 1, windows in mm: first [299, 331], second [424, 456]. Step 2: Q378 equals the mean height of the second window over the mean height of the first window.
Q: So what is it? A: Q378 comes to 0.85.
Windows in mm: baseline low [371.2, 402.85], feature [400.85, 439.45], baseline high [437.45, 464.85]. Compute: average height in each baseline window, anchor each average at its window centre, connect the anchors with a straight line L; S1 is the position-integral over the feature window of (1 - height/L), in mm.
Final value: 3.1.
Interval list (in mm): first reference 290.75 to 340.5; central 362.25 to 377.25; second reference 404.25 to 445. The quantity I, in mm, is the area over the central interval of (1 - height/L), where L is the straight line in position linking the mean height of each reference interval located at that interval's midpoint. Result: -1.2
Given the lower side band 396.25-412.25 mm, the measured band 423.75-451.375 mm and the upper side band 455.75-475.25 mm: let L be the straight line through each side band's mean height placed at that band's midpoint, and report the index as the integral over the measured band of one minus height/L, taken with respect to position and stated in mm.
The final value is 1.7 mm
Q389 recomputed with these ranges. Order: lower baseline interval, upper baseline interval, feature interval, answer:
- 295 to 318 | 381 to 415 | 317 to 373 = -3.21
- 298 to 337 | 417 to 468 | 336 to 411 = -2.98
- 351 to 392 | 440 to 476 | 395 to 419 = 2.25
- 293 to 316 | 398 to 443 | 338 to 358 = -1.66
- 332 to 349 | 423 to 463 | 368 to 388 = -1.57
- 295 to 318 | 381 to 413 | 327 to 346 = -1.31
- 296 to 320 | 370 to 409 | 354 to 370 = -0.29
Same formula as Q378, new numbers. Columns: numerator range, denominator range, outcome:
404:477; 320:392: 0.86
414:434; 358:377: 0.86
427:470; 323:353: 0.85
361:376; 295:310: 1.05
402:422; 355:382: 0.85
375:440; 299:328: 0.91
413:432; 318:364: 0.83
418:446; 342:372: 0.85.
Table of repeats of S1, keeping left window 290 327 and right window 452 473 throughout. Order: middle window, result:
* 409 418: 1.1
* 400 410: 0.3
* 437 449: 1.2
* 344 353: -0.1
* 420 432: 1.0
